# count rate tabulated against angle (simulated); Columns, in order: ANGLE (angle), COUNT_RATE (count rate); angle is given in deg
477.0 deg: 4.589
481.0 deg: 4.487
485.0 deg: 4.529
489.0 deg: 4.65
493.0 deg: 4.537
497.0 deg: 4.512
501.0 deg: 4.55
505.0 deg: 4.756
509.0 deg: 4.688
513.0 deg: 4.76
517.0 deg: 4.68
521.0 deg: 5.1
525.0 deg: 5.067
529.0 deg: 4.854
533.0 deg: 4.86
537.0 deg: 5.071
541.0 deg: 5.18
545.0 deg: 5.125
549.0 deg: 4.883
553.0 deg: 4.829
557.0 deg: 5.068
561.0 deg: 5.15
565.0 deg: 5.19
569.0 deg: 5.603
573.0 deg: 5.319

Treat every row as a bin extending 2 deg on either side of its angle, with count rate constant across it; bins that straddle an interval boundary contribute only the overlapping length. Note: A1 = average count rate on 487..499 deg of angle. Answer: 4.57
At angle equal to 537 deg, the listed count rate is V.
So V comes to 5.071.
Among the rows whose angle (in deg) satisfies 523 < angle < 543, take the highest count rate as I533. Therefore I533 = 5.18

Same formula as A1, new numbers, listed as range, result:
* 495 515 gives 4.65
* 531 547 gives 5.06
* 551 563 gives 5.02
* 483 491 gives 4.59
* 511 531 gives 4.89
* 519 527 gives 5.08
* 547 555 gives 4.86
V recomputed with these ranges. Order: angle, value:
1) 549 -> 4.883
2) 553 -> 4.829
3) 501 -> 4.55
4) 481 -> 4.487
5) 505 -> 4.756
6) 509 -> 4.688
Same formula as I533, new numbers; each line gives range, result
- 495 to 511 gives 4.756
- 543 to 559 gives 5.125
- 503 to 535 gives 5.1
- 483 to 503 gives 4.65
